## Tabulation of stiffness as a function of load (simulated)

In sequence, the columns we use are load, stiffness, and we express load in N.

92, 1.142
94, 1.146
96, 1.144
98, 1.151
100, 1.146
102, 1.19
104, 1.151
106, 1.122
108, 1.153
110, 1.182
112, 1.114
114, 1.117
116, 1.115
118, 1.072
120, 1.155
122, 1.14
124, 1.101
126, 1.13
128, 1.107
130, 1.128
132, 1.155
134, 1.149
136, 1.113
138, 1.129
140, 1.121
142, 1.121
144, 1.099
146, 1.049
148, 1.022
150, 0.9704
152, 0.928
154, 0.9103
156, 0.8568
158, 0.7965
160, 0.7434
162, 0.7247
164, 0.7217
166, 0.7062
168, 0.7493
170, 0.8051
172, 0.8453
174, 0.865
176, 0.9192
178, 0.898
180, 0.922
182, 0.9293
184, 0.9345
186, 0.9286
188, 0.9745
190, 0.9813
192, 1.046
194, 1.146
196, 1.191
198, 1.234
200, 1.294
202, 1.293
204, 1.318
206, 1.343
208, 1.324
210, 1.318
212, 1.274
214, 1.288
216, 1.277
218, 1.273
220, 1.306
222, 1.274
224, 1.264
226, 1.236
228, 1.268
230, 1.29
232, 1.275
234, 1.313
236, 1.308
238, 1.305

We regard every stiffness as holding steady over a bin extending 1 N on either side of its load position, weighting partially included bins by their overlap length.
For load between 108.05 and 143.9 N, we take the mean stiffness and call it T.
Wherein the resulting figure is 1.13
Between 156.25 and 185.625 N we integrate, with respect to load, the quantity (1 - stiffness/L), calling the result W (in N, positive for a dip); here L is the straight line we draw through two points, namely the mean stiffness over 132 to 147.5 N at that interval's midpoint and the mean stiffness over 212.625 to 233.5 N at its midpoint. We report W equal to 8.6 N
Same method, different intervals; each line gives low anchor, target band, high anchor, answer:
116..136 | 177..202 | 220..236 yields 3.5 N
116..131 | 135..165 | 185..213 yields 5.0 N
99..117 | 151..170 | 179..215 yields 5.9 N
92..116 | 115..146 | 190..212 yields 1.4 N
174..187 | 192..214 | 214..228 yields -2.9 N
